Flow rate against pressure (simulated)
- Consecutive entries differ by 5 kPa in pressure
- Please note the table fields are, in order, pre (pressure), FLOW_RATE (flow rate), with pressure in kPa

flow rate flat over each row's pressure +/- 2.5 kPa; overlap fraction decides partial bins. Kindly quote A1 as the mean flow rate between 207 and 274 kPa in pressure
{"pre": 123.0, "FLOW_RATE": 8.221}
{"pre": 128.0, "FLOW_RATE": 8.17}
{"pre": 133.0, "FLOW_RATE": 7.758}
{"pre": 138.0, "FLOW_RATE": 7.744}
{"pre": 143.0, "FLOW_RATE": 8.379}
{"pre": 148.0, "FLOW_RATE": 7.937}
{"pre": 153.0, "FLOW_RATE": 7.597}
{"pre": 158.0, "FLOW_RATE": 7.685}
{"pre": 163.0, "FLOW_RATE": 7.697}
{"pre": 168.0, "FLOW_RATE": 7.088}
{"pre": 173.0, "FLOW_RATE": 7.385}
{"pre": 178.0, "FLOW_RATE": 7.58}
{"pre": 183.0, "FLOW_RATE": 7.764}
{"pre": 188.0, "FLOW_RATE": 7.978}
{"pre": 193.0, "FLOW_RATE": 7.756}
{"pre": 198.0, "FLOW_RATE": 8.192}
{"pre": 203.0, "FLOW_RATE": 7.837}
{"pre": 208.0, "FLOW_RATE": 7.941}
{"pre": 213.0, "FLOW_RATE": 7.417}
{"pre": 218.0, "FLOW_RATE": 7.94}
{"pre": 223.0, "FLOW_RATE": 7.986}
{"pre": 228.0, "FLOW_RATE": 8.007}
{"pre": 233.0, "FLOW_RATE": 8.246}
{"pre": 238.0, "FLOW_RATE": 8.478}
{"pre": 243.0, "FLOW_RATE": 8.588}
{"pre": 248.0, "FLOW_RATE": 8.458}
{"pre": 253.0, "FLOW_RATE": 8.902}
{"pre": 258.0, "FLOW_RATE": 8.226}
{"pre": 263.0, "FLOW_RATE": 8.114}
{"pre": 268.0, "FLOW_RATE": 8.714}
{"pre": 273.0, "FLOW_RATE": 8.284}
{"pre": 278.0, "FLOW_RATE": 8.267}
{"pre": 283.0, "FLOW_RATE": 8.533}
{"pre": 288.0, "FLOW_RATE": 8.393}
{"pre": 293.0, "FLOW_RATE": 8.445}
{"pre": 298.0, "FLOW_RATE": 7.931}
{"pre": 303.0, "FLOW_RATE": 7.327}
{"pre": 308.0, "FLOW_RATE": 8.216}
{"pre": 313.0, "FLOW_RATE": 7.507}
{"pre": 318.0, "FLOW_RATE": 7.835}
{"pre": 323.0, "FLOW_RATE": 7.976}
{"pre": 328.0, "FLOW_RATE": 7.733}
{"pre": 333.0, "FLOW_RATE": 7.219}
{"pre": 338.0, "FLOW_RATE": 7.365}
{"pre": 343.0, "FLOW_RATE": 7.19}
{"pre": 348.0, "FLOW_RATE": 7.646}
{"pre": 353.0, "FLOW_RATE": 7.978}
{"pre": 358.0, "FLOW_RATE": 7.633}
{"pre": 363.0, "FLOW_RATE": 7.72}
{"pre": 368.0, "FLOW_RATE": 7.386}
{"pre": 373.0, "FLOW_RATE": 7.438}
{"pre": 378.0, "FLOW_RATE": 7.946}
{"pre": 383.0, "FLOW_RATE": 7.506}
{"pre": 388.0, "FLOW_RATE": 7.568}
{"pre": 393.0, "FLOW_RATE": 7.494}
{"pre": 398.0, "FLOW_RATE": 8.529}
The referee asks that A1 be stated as 8.24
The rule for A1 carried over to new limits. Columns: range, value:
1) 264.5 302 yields 8.32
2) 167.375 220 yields 7.74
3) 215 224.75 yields 7.93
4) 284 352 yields 7.77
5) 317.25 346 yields 7.54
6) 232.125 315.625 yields 8.27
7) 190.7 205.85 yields 7.93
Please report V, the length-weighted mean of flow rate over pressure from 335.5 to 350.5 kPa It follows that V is 7.4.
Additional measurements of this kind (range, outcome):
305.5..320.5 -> 7.85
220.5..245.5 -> 8.26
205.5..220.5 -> 7.77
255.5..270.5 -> 8.35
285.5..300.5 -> 8.26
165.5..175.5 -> 7.24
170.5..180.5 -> 7.48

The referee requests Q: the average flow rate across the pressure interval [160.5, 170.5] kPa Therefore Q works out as 7.39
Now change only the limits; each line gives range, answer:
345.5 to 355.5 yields 7.81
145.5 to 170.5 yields 7.6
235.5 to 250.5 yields 8.51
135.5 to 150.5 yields 8.02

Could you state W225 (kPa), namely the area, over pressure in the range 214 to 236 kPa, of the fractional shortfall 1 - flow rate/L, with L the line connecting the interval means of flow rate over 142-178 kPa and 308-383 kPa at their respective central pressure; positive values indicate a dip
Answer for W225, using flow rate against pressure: -1.1 kPa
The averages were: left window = 7.65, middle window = 8.01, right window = 7.63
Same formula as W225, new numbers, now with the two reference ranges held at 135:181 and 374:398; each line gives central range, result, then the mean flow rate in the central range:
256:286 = -2.6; 8.36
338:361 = 0.4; 7.59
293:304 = -0.2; 7.86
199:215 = -0.2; 7.78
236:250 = -1.5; 8.51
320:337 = 0.2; 7.62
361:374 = 0.3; 7.52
